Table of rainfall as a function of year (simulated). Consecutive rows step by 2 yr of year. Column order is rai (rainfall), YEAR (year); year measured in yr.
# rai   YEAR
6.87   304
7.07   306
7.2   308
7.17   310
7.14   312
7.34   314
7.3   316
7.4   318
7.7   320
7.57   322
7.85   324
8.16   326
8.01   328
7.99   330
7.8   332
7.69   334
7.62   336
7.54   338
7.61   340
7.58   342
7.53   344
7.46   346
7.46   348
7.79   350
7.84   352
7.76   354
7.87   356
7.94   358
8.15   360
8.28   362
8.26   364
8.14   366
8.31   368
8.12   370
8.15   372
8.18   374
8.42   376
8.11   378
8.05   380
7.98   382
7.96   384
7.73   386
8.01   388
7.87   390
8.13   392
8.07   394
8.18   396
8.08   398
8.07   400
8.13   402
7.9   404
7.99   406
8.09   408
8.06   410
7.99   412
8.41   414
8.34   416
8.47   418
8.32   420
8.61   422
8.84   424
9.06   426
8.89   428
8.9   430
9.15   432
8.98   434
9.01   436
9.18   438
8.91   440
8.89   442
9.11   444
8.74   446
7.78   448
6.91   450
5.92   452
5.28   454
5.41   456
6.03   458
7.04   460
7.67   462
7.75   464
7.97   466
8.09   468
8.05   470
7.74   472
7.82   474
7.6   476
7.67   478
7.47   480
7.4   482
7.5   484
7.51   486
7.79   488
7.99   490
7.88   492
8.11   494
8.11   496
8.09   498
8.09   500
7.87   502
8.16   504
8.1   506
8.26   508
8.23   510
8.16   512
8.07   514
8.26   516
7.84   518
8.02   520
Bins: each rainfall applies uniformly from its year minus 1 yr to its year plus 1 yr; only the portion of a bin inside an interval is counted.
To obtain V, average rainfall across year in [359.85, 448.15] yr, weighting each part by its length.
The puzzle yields 8.36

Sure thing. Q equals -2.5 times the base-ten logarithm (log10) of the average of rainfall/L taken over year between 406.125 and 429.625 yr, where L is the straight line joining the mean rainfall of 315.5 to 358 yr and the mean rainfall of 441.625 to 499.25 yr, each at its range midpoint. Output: -0.11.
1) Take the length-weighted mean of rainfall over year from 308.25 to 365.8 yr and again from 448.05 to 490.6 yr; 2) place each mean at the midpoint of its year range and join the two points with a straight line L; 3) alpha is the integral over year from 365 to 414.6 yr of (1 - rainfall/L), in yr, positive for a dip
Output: -3.62 yr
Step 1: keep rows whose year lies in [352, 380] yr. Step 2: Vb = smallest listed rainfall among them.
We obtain 7.76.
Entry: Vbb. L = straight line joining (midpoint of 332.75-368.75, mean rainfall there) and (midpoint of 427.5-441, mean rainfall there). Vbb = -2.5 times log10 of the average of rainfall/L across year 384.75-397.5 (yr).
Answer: 0.05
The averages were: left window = 7.82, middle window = 8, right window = 9.01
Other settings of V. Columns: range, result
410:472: 8.05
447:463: 6.51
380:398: 8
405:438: 8.59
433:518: 7.82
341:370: 7.89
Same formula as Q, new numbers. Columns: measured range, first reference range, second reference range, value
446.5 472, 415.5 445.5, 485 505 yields 0.20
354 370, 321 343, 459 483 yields -0.05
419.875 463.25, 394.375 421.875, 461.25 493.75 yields -0.01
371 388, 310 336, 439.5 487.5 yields -0.07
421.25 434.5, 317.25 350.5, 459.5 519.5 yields -0.14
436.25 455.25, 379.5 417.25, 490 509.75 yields 0.03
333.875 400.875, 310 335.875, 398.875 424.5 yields 0.00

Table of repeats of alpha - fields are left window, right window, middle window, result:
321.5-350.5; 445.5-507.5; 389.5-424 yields -2.6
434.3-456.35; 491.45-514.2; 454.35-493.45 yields 2.5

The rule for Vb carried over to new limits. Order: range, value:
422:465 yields 5.28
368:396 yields 7.73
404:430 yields 7.9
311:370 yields 7.14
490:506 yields 7.87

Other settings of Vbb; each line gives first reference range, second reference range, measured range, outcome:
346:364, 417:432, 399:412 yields 0.063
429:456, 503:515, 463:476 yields 0.034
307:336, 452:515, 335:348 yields 0.007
